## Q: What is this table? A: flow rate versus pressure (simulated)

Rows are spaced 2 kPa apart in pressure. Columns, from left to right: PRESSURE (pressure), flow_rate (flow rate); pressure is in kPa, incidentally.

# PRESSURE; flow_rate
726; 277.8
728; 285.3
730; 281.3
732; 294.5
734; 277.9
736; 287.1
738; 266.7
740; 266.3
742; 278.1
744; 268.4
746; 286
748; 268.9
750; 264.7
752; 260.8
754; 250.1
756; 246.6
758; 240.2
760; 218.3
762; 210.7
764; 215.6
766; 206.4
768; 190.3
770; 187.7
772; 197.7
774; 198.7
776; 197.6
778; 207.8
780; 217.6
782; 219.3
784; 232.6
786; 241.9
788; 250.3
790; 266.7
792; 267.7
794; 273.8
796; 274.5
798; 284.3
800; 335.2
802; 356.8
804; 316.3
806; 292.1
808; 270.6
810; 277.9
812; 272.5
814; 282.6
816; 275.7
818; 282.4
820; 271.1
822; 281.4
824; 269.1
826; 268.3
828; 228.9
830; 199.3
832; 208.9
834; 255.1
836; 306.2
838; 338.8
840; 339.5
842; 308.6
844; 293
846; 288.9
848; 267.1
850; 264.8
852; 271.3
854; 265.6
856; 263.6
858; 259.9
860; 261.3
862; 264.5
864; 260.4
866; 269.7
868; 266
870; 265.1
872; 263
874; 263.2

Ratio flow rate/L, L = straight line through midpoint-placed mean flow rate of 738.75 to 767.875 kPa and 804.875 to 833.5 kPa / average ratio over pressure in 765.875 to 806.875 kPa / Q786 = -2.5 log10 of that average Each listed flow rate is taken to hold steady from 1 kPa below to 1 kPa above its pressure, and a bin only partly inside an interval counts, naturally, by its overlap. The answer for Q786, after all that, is 0.03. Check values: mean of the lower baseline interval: 247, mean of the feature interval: 249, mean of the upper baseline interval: 263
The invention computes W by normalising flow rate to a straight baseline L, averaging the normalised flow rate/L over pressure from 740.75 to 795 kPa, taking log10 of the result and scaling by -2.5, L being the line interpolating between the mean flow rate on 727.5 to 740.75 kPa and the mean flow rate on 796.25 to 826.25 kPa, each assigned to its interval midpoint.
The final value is 0.20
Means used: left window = 280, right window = 289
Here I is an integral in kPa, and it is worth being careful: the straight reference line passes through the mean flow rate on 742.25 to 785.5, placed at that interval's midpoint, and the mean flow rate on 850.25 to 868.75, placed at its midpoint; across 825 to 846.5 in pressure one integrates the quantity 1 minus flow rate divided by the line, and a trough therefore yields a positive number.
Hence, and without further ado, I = -1.65 kPa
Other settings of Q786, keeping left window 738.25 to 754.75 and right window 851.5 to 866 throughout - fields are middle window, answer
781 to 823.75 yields -0.04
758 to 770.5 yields 0.27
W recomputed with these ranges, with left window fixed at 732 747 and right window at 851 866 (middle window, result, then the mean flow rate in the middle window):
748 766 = 0.156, 238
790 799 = -0.012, 274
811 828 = -0.017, 273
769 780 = 0.340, 200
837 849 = -0.152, 306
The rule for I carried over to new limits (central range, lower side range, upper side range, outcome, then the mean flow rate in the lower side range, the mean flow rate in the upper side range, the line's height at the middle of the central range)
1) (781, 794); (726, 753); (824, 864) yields 1.2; 276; 271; 274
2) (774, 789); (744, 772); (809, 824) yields 1.8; 234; 277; 251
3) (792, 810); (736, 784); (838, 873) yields -3.2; 234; 277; 253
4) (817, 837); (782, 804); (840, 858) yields 1.6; 277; 280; 279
